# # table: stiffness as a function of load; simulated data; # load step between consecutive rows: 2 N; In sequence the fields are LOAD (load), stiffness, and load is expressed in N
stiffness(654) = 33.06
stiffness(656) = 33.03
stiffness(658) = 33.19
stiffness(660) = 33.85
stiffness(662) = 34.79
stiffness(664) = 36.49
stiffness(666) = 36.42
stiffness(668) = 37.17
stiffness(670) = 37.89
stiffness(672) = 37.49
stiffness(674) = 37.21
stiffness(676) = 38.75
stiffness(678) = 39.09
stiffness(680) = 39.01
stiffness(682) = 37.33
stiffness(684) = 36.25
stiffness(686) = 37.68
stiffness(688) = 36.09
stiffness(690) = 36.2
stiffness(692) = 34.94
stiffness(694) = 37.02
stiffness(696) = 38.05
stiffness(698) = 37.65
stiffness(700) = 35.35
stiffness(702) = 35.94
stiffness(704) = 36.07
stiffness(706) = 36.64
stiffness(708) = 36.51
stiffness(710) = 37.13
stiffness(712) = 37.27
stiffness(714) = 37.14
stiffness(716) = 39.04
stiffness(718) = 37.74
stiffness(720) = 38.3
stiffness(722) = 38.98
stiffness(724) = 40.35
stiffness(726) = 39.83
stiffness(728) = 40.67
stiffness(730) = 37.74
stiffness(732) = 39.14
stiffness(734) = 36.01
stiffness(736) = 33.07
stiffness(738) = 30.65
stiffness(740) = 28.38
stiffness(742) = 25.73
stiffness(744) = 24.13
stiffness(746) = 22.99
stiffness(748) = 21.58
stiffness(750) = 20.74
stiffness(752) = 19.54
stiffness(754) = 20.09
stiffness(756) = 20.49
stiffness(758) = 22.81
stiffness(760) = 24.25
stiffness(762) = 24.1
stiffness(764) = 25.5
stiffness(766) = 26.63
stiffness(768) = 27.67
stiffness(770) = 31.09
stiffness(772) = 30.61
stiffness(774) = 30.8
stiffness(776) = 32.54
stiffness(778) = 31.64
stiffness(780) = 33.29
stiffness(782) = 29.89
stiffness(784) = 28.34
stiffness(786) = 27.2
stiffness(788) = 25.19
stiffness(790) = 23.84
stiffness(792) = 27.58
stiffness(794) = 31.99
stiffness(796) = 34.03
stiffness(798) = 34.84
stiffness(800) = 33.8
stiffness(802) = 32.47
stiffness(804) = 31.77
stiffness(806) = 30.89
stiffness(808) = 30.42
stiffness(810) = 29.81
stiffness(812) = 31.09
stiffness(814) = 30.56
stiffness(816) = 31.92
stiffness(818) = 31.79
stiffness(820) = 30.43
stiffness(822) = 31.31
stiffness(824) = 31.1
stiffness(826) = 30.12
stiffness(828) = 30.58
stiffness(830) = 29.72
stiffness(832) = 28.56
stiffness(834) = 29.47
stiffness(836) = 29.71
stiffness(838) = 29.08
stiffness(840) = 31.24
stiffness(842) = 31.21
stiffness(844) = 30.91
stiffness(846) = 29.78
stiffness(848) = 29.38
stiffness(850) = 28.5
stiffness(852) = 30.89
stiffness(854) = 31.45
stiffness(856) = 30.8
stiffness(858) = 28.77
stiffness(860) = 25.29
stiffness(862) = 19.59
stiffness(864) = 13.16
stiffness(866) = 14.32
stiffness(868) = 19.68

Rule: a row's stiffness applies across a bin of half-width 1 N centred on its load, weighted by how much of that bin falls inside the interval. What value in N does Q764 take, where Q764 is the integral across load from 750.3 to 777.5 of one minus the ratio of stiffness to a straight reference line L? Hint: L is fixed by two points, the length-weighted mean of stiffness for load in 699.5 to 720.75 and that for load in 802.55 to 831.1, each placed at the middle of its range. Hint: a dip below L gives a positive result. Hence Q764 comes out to 6.43 N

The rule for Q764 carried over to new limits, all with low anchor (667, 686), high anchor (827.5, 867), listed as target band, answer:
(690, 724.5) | -1.2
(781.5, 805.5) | 0.5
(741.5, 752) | 3.4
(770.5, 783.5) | 0.2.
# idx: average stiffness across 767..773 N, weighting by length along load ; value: 29.8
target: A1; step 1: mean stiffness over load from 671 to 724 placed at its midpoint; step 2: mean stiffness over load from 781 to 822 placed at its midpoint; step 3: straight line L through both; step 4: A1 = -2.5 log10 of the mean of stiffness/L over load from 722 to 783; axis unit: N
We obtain 0.155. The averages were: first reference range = 37.3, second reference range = 30.4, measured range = 29.2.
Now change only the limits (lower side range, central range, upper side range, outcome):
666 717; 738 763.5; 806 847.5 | 0.42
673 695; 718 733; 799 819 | -0.11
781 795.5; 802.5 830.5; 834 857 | -0.07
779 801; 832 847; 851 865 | -0.12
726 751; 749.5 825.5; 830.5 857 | 0.05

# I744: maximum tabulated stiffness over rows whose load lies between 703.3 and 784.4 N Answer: 40.67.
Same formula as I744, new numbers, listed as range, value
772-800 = 34.84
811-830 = 31.92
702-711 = 37.13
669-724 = 40.35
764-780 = 33.29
